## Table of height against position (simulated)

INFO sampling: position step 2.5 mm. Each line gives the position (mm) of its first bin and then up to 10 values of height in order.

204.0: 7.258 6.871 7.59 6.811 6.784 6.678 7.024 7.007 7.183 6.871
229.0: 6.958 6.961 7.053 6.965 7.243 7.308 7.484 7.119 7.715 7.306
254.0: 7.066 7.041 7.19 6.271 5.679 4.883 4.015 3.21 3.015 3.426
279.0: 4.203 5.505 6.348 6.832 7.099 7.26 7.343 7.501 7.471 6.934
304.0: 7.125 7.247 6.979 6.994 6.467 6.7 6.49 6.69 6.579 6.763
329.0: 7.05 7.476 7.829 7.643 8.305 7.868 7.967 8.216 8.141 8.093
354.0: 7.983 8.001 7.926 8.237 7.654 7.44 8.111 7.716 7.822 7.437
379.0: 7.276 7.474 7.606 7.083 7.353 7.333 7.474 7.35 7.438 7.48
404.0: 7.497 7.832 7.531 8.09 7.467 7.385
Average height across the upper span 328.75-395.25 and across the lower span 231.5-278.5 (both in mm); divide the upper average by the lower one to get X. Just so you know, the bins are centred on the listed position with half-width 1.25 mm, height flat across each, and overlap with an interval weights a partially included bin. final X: 1.3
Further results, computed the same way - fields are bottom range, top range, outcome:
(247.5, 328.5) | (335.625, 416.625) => 1.22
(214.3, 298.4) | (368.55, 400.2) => 1.17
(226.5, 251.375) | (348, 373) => 1.10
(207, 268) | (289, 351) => 1.06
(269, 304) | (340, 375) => 1.36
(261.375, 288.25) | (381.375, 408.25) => 1.54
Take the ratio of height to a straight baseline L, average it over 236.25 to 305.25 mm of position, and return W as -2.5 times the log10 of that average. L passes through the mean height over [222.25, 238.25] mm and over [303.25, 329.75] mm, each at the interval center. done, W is 0.10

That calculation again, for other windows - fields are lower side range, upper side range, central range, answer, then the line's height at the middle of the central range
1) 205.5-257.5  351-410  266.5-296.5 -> 0.33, 7.28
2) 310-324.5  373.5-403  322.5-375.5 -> -0.11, 7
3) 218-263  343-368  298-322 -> 0.11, 7.62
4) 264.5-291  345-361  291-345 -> -0.10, 6.61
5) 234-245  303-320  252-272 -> 0.22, 7.11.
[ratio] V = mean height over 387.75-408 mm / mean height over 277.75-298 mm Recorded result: 1.15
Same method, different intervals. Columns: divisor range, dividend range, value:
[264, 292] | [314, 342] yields 1.42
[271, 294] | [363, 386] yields 1.41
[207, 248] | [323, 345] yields 1.06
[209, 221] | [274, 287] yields 0.72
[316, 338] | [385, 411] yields 1.06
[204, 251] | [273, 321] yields 0.90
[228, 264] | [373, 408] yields 1.05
